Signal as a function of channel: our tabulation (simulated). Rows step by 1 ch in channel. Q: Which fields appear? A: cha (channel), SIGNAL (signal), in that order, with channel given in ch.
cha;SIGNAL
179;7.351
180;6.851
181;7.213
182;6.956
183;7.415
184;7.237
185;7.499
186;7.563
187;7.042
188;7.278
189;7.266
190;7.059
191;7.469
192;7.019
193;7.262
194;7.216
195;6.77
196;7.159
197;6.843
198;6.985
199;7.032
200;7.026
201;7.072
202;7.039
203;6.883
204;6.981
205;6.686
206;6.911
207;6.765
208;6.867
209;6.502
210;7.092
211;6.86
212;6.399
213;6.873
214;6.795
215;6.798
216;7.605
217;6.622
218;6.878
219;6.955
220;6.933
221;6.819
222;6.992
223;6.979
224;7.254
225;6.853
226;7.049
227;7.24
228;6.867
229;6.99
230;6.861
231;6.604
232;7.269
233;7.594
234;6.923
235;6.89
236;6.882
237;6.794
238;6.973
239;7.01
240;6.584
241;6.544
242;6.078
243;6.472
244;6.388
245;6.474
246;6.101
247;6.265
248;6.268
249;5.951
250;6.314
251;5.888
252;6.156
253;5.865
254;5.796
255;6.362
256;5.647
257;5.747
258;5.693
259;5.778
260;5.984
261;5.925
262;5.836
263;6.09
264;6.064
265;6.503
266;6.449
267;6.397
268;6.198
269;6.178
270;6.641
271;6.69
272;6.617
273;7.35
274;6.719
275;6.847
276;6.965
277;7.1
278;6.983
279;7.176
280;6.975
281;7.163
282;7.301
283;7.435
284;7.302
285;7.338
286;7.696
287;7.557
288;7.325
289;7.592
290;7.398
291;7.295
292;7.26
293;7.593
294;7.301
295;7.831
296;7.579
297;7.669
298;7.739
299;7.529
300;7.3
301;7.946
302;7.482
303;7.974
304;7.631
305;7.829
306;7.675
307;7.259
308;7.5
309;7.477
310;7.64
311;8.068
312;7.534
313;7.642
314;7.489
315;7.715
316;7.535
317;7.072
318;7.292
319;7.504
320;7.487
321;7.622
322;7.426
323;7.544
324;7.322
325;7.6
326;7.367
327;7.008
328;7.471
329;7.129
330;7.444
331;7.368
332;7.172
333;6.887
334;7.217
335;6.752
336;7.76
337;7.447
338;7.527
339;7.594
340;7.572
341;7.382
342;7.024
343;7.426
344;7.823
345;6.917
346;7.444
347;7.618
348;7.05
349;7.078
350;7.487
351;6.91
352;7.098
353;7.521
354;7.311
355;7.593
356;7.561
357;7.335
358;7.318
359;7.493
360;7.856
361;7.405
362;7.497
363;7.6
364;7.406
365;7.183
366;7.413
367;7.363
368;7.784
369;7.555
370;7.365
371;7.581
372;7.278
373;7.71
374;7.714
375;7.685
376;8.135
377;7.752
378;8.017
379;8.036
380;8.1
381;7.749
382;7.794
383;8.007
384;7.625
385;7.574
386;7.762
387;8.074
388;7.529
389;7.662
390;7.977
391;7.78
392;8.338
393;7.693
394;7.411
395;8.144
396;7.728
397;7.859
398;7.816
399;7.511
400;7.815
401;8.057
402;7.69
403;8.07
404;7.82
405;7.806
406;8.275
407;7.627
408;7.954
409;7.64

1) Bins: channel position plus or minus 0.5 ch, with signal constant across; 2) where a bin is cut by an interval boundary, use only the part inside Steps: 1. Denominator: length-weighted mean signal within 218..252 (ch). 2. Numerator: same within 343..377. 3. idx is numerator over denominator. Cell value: 1.1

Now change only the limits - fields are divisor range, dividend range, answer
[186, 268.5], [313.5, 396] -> 1.12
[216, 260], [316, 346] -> 1.12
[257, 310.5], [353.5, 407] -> 1.09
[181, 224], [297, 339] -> 1.07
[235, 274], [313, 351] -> 1.17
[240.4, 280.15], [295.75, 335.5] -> 1.18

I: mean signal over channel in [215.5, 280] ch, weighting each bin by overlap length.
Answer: 6.58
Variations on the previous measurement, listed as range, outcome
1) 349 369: 7.42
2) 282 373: 7.45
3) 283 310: 7.54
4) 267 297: 7.15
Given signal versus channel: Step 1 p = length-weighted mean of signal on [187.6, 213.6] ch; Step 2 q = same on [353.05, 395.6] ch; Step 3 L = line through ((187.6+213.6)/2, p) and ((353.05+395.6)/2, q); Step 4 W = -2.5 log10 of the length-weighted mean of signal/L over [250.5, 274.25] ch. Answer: 0.17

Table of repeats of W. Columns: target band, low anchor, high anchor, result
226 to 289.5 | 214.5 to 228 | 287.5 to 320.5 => 0.095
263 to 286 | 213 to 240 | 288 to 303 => 0.082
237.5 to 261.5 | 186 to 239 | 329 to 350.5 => 0.148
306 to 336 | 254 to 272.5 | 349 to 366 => -0.076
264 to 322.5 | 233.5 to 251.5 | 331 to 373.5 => -0.059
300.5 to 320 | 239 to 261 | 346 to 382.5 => -0.108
